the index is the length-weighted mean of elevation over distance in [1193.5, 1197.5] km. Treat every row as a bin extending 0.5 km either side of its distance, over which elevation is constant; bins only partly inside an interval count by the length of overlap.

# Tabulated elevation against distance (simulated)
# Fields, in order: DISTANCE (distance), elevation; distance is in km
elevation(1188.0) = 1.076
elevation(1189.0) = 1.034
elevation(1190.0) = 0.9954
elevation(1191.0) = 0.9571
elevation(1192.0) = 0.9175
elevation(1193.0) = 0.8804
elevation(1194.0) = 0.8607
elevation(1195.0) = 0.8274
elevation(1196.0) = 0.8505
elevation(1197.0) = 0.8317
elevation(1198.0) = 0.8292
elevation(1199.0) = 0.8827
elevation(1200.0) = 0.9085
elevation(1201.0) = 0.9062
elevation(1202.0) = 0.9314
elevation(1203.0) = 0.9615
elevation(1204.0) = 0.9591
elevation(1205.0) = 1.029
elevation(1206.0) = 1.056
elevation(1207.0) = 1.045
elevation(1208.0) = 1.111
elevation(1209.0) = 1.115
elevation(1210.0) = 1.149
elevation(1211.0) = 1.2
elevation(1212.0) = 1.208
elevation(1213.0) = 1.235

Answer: 0.843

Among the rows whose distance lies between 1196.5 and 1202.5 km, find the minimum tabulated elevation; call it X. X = 0.8292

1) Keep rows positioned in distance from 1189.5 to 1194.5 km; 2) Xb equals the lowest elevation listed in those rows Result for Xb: 0.8607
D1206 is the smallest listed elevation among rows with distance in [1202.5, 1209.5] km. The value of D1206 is 0.9591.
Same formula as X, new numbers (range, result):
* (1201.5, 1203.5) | 0.9314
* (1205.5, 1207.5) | 1.045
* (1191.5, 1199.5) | 0.8274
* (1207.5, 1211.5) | 1.111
